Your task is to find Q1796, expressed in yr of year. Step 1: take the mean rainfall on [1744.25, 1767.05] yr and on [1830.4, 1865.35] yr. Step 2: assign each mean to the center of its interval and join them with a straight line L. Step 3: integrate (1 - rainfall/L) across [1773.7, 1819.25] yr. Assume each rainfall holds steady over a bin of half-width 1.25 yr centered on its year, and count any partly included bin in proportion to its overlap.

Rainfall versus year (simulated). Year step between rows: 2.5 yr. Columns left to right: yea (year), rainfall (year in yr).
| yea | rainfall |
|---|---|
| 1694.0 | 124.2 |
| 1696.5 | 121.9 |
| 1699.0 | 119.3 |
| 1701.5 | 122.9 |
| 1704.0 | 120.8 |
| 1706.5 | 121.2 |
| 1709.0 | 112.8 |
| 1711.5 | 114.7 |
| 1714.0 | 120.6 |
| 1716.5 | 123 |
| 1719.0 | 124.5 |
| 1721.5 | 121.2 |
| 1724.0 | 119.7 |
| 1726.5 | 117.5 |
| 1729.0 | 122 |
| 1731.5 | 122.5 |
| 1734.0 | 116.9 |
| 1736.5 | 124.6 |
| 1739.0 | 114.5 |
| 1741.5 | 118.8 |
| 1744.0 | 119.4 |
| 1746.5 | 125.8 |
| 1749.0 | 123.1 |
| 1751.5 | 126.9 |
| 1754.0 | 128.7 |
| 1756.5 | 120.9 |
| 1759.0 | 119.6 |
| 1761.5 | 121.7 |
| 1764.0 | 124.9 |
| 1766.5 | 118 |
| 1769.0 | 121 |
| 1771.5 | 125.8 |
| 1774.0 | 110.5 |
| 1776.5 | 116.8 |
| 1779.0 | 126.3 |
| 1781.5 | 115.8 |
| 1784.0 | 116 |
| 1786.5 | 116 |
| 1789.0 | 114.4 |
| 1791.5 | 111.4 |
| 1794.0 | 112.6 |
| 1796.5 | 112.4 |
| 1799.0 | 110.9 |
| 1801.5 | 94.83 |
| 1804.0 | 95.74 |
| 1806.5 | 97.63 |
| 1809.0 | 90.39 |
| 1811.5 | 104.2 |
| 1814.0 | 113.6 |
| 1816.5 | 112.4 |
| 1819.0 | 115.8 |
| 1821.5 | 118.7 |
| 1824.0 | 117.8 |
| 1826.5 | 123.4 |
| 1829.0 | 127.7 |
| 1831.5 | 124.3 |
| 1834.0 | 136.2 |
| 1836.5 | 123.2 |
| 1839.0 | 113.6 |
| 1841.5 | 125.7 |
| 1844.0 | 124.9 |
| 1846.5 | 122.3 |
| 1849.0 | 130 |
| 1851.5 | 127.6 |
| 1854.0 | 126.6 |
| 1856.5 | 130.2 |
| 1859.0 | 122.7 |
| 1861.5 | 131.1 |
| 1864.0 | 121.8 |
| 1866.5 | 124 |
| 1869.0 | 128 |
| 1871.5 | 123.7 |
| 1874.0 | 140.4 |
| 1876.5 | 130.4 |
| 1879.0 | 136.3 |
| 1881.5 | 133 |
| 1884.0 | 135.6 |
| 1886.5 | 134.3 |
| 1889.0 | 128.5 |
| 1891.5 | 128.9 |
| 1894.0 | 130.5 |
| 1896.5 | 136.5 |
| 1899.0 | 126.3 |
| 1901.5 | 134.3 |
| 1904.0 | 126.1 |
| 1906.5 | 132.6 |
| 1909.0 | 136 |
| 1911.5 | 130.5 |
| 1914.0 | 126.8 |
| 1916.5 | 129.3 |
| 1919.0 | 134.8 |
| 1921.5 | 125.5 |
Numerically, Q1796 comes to 5.4 yr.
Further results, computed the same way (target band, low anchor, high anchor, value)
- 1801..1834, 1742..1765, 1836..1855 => 3.2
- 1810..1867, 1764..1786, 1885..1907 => 1.3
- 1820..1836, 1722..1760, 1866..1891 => 0.4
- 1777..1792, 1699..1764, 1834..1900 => 0.8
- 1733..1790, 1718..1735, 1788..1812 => -3.8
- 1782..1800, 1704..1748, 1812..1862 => 1.2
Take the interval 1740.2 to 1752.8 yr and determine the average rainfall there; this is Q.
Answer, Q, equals 123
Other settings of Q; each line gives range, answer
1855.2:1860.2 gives 126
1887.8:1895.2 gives 129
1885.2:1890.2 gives 131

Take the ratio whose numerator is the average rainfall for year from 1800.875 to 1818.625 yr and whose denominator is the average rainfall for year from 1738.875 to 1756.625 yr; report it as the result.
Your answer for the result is 0.83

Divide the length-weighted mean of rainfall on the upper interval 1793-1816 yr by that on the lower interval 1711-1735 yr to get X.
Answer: 0.9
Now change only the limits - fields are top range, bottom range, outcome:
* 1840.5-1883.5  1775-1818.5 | 1.17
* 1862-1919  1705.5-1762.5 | 1.08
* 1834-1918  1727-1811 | 1.11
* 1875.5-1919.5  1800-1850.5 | 1.14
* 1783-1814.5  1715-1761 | 0.88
